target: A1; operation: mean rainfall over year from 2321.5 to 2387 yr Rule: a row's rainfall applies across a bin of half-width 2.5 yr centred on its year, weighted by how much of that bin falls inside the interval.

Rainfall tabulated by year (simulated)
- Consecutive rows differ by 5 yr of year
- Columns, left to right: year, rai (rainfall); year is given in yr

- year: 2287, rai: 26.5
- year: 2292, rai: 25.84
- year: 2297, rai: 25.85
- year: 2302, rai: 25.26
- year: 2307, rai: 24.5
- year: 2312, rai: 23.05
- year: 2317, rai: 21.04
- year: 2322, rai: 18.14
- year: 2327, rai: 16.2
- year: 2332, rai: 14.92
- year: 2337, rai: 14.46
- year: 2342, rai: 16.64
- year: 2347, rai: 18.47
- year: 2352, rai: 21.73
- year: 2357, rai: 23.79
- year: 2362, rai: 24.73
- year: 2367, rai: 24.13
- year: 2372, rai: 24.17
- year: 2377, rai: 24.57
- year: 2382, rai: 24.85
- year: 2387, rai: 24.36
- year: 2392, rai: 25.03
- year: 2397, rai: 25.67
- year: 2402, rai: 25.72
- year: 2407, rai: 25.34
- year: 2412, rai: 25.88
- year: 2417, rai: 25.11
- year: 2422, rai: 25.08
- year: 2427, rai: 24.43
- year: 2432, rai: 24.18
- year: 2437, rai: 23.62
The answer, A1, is 20.7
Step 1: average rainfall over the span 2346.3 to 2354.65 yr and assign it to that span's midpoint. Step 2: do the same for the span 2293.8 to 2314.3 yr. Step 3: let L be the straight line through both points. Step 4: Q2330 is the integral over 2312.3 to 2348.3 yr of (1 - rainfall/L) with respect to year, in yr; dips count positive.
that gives 7.9 yr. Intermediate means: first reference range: 24.7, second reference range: 20.5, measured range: 17.4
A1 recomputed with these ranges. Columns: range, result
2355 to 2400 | 24.6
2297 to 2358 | 20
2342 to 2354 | 19.3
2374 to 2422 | 25.2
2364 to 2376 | 24.2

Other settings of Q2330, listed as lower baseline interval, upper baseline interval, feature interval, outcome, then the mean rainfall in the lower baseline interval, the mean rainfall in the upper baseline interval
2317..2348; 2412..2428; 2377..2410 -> -3.8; 16.7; 25.1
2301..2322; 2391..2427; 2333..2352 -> 5.2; 22.7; 25.4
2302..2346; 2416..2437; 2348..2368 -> -2.2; 19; 24.5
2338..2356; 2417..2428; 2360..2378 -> -3.2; 19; 24.9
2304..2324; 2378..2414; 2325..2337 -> 3.9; 21.9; 25.2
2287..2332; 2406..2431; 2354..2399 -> -1.0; 22.3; 25.1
